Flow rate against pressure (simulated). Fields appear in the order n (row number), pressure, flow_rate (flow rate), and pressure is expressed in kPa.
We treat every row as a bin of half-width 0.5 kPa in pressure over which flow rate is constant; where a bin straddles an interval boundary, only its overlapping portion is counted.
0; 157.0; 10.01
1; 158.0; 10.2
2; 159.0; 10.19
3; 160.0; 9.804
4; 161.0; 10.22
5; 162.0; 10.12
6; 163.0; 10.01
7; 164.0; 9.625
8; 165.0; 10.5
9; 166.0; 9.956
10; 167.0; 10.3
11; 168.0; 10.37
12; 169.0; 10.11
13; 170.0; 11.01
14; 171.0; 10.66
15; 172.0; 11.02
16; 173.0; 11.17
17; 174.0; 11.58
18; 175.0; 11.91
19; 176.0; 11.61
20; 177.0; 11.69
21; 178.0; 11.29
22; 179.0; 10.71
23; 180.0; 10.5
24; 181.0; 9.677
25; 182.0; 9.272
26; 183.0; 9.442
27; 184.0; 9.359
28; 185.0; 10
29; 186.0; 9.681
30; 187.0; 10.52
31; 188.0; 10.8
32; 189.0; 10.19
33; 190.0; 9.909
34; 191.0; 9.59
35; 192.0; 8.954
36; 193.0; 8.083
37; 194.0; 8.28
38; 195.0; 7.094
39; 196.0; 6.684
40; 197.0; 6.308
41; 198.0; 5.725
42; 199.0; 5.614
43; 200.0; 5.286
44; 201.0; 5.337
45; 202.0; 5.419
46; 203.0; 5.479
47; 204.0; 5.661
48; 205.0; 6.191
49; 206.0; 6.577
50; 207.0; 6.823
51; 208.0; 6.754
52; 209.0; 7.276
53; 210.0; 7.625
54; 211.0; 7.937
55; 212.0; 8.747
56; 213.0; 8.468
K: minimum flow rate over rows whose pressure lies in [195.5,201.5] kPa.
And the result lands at 5.286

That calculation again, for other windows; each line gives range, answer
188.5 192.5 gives 8.954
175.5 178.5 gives 11.29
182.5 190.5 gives 9.359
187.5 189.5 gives 10.19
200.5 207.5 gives 5.337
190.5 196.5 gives 6.684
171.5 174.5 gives 11.02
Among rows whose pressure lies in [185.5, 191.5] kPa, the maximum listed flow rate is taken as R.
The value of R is 10.8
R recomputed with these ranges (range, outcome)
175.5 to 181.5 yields 11.69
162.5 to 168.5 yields 10.5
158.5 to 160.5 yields 10.19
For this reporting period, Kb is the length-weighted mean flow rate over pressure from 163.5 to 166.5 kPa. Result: 10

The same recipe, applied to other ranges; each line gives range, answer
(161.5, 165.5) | 10.1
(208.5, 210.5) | 7.45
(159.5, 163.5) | 10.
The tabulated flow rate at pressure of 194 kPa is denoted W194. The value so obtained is 8.28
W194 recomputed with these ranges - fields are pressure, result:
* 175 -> 11.91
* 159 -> 10.19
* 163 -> 10.01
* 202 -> 5.419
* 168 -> 10.37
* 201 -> 5.337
